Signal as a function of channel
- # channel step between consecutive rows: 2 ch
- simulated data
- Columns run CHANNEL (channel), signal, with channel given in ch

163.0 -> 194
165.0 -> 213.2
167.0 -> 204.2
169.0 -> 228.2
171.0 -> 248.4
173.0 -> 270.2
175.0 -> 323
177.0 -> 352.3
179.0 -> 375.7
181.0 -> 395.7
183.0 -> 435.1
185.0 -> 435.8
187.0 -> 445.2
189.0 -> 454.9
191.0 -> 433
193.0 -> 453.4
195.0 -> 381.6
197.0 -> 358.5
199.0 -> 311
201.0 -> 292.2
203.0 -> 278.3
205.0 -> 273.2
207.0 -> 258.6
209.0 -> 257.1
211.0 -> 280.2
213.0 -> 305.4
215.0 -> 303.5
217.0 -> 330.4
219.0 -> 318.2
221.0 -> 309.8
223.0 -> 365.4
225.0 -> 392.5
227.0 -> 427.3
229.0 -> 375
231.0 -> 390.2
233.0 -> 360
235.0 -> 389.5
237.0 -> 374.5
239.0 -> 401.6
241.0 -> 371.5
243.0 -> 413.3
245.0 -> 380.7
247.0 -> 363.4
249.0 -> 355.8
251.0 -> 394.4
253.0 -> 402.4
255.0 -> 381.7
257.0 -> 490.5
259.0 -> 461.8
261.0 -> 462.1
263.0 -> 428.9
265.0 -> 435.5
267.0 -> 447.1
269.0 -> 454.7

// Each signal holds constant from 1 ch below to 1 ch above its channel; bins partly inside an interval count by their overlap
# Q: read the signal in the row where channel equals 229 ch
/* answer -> 375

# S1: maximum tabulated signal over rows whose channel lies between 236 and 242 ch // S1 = 401.6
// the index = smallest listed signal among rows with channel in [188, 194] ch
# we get 433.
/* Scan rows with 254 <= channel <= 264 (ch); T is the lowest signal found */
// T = 381.7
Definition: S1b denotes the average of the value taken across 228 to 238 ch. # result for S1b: 378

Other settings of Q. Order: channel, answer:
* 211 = 280.2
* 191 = 433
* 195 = 381.6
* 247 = 363.4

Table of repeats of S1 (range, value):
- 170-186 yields 435.8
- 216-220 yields 330.4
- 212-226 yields 392.5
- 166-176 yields 323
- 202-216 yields 305.4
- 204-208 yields 273.2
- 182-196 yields 454.9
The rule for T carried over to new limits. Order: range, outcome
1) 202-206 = 273.2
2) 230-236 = 360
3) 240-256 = 355.8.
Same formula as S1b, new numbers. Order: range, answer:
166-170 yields 216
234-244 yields 390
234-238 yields 382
